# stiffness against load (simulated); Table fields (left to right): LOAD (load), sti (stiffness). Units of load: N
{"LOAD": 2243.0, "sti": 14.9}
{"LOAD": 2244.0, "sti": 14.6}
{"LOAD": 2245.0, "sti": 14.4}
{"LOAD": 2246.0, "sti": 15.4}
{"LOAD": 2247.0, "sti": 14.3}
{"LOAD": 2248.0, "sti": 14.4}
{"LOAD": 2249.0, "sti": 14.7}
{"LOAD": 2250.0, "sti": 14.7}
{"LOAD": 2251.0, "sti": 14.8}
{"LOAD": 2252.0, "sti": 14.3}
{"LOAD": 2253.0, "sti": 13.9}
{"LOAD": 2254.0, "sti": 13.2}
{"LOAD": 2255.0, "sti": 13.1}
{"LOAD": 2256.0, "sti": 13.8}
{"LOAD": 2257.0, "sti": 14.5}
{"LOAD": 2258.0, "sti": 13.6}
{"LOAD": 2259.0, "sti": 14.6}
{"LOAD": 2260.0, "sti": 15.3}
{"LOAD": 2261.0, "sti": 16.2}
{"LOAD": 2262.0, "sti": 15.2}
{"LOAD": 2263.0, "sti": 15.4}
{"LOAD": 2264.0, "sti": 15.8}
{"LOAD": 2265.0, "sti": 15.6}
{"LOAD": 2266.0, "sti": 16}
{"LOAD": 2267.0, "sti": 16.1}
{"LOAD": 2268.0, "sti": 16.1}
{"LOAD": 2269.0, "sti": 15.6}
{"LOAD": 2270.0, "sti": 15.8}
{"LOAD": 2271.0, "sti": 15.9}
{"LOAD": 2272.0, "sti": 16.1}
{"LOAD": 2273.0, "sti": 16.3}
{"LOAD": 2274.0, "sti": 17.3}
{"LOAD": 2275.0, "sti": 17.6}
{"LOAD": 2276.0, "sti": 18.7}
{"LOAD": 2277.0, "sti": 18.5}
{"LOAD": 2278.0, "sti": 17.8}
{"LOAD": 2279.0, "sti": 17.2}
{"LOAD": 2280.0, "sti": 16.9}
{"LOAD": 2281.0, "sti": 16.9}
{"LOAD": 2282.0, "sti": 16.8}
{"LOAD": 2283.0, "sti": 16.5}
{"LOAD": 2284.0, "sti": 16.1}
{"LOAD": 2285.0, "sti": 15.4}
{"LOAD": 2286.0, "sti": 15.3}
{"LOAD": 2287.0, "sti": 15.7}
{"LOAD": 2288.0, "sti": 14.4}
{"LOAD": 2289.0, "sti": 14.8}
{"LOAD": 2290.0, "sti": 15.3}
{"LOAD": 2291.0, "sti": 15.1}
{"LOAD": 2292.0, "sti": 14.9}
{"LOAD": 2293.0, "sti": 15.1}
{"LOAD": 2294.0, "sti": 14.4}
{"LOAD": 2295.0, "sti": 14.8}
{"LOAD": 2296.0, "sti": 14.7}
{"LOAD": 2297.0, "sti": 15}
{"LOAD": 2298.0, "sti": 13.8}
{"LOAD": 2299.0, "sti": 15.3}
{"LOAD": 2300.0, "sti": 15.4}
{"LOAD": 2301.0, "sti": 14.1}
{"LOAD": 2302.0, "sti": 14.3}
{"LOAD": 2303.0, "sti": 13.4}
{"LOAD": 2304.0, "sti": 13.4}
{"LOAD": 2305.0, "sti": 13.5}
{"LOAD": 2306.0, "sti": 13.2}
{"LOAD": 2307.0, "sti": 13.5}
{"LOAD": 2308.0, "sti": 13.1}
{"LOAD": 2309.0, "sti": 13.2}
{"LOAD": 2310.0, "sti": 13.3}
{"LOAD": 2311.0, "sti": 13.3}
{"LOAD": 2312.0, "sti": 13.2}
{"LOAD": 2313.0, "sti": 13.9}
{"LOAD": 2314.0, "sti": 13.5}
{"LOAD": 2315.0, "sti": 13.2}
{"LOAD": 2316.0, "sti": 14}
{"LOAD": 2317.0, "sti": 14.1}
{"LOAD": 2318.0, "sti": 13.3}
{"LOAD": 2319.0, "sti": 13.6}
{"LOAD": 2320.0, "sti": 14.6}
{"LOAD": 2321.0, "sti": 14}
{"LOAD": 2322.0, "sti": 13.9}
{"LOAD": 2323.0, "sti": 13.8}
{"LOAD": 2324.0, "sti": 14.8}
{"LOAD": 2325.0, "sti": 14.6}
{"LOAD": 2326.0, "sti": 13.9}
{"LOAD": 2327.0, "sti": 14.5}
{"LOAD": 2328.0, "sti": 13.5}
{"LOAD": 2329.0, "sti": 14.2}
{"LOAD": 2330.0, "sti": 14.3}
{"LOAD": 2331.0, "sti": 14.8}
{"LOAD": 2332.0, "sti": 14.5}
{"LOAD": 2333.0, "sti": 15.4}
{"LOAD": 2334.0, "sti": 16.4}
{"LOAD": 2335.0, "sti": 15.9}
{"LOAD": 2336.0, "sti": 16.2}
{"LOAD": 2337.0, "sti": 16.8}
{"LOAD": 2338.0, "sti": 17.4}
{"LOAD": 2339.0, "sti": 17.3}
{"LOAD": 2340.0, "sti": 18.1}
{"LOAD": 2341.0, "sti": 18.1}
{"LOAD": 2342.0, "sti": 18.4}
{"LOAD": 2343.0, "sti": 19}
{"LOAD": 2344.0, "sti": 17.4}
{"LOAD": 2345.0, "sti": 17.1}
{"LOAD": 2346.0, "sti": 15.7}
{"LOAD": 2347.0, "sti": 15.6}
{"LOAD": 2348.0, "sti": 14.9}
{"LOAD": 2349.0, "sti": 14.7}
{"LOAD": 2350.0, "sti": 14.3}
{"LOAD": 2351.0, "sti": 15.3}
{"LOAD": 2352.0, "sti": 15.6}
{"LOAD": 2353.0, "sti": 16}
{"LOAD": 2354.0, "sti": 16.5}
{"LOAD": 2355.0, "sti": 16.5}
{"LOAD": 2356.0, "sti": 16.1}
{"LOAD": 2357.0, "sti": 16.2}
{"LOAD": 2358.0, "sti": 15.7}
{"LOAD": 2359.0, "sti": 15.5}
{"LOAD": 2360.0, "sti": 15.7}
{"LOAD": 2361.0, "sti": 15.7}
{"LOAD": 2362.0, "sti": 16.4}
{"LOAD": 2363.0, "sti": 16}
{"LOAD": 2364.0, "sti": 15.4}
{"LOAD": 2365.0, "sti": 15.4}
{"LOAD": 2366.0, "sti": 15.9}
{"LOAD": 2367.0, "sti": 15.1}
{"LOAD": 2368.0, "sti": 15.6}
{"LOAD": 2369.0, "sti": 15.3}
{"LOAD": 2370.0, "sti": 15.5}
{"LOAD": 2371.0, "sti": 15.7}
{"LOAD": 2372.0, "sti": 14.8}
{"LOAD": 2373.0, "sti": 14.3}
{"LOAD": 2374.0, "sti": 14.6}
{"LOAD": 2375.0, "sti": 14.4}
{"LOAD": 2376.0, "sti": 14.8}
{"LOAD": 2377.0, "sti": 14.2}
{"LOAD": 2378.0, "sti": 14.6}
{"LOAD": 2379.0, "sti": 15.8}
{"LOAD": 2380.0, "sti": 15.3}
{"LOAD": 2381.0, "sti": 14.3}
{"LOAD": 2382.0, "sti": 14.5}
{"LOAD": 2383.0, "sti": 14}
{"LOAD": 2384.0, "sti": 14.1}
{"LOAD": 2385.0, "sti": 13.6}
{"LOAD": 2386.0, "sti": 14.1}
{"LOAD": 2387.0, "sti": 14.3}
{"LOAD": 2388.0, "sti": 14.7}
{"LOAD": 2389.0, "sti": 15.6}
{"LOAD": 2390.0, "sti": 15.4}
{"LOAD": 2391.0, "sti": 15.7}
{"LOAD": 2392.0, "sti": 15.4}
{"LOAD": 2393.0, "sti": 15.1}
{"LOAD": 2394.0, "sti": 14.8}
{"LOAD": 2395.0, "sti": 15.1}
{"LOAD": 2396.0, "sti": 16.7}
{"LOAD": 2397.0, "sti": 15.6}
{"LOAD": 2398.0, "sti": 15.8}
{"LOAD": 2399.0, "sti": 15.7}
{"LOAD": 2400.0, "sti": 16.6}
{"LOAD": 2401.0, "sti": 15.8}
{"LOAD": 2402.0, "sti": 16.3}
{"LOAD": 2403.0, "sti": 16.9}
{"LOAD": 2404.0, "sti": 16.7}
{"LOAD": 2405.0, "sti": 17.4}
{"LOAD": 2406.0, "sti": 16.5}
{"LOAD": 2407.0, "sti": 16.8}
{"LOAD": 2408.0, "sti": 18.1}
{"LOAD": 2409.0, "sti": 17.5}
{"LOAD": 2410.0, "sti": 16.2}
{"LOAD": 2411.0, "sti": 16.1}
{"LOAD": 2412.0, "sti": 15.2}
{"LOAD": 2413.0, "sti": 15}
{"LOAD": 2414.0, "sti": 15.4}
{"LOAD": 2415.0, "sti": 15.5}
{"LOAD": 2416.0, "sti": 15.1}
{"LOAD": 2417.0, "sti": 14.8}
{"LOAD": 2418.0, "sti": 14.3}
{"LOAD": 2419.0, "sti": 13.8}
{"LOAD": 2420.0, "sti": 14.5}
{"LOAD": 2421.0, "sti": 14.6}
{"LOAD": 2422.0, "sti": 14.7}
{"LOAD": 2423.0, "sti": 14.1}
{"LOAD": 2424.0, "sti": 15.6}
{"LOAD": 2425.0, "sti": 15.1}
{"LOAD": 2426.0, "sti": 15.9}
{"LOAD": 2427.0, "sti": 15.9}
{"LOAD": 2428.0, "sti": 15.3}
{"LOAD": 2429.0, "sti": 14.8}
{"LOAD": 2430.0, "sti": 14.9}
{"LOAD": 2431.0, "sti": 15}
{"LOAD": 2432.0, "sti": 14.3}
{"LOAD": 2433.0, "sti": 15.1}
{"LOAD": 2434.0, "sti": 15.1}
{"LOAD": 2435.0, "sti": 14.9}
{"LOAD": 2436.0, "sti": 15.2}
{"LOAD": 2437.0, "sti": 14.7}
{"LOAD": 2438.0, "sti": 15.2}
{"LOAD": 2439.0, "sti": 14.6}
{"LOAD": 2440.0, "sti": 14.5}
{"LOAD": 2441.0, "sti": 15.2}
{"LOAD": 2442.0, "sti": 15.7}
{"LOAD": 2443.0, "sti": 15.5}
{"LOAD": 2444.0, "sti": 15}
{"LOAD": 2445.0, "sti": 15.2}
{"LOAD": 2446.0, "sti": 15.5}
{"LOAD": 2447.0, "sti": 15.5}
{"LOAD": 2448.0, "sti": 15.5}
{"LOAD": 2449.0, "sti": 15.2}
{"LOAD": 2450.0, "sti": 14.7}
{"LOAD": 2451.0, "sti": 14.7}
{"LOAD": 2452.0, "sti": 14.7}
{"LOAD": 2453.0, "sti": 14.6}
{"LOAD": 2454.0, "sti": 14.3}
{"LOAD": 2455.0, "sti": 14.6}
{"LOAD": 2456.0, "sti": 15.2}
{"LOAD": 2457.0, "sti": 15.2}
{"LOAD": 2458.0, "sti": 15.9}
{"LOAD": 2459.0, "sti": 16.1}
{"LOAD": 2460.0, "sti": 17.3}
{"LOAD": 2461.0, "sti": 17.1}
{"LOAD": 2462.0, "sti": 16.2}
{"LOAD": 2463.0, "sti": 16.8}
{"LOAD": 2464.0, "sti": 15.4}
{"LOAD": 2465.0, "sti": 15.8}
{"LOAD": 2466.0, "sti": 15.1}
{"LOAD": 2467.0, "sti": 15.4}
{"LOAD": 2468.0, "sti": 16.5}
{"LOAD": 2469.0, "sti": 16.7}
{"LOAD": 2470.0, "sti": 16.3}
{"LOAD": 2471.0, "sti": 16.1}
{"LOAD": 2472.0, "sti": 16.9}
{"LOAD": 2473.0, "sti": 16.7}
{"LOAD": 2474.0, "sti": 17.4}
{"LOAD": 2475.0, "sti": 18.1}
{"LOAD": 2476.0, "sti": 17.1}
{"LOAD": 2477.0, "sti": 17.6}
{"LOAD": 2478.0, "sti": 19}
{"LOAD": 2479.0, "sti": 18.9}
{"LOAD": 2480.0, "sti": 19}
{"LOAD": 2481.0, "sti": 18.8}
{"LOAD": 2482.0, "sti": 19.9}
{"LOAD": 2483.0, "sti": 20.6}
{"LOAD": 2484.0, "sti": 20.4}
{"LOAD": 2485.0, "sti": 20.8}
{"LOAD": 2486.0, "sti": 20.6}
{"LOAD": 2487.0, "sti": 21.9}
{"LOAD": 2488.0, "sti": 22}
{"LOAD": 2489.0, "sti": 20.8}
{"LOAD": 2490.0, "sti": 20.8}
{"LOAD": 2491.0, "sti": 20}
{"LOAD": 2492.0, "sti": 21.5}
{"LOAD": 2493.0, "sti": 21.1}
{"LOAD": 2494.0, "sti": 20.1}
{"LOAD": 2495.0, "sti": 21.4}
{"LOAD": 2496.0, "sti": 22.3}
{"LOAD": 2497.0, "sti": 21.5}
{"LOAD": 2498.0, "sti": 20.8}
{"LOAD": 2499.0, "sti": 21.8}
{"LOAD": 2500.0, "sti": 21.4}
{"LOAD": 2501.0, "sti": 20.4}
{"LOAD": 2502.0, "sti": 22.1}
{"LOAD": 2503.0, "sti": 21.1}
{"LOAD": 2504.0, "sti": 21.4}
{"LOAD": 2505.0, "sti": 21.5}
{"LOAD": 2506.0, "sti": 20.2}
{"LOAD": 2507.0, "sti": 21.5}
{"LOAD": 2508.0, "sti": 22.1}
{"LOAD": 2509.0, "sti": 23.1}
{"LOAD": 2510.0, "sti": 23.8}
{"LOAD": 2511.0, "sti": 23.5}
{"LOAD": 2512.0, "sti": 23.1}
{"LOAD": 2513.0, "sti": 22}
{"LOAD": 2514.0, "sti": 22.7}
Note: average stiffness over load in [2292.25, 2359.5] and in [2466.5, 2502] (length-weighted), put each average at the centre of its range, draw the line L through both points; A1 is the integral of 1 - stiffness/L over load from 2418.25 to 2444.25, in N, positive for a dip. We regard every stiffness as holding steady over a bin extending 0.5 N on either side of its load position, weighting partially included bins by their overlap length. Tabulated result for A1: 4.4 N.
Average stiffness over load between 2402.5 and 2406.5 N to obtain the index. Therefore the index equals 16.9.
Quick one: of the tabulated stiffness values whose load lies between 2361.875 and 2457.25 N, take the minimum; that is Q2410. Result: 13.6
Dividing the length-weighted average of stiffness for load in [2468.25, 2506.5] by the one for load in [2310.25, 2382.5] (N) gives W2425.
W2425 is 1.30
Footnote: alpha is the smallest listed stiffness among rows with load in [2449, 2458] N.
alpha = 14.3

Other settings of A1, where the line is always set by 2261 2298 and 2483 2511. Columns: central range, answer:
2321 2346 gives 2.2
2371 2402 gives 6.0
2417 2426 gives 2.2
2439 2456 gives 4.3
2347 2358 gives 1.3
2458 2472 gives 3.0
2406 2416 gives 1.6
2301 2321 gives 3.8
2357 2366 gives 1.1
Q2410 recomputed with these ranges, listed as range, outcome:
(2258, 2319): 13.1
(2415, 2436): 13.8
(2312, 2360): 13.2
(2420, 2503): 14.1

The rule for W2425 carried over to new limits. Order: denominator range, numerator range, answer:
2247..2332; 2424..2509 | 1.18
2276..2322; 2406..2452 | 1.03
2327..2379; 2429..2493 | 1.07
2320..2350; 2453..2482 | 1.06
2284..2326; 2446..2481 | 1.14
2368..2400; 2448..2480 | 1.08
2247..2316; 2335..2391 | 1.04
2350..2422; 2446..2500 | 1.16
